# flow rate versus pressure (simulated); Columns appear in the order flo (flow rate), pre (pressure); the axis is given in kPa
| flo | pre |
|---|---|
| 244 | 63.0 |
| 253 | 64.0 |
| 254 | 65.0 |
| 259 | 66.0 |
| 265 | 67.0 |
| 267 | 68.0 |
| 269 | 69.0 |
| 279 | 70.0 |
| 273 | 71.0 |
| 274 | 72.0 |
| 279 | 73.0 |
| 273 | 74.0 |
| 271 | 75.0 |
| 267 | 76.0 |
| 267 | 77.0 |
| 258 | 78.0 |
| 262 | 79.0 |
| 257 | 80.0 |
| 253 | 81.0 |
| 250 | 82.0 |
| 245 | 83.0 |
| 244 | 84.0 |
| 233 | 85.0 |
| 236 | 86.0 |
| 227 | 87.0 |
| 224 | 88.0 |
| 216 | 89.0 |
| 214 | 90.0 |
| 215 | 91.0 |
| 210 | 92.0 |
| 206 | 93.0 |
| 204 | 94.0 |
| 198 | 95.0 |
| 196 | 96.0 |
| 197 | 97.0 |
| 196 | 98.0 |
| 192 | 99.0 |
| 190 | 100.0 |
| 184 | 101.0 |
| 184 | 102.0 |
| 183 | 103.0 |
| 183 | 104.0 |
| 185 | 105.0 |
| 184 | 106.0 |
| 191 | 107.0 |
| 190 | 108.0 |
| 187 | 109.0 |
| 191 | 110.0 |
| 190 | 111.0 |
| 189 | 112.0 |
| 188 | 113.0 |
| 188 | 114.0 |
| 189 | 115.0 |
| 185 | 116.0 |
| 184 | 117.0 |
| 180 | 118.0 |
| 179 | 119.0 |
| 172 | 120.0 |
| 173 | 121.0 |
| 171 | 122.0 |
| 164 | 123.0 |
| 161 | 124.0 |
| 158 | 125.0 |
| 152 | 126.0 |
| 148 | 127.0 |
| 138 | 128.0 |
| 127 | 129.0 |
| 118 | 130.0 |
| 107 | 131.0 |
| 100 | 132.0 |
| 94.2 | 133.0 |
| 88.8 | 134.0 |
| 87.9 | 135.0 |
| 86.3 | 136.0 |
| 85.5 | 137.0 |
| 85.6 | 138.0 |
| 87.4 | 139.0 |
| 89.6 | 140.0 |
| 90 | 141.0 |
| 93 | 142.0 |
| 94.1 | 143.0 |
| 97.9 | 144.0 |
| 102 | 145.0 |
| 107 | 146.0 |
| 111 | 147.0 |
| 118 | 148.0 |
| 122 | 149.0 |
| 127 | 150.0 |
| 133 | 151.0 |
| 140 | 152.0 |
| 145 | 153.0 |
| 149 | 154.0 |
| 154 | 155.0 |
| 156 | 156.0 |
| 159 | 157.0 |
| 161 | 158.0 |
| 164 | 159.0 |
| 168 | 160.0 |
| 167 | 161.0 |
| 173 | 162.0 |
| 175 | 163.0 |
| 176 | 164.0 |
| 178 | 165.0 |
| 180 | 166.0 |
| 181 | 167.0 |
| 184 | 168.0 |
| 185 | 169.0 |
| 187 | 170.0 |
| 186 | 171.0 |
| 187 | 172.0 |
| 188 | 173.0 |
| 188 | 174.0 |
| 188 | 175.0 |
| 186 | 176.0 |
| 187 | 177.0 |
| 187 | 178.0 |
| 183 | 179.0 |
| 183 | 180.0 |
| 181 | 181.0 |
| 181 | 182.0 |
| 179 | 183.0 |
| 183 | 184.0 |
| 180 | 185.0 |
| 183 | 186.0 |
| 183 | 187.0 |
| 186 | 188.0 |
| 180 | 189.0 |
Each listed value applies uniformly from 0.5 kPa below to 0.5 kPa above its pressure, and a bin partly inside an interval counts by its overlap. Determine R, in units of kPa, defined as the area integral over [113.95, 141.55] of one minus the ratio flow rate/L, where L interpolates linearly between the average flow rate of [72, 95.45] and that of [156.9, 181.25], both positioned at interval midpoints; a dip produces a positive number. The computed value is 10.0 kPa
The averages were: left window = 240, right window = 180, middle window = 134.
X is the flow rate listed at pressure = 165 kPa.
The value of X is 178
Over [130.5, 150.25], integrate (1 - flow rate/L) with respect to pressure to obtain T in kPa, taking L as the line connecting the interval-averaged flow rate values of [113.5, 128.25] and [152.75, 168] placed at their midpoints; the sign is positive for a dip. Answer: 8.2 kPa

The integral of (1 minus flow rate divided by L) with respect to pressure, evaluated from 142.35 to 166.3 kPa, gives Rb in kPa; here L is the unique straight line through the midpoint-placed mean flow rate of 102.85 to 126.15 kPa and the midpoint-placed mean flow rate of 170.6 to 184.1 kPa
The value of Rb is 5.2 kPa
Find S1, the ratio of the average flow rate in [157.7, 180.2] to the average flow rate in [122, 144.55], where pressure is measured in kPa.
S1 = 1.6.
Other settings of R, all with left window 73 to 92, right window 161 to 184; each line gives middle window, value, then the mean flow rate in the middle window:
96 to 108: 2.23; 188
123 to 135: 4.88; 126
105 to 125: 3.70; 181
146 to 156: 3.25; 133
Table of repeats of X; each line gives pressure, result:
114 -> 188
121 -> 173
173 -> 188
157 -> 159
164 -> 176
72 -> 274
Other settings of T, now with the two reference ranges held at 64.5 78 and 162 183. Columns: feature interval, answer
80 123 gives 7.7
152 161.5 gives 1.9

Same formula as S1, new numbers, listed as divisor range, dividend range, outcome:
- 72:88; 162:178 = 0.72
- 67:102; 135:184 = 0.64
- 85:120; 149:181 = 0.87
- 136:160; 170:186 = 1.53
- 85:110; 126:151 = 0.53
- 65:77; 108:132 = 0.62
